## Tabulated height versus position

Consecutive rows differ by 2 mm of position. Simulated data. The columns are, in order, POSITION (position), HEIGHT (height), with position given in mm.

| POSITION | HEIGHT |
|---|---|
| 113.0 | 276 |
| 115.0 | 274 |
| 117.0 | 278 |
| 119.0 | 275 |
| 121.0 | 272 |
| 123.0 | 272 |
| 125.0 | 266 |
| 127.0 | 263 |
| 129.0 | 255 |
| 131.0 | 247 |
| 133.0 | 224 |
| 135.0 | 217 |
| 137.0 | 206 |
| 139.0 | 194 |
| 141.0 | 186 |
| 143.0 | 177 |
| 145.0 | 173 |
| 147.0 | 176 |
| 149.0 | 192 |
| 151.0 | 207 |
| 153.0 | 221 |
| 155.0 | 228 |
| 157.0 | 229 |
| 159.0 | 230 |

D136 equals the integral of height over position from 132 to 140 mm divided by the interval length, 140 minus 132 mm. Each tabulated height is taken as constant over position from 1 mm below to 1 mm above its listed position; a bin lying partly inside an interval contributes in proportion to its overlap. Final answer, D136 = 210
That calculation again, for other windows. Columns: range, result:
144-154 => 194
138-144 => 186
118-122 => 274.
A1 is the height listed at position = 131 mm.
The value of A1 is 247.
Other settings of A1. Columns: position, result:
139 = 194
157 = 229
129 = 255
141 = 186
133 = 224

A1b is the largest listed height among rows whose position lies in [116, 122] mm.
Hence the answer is 278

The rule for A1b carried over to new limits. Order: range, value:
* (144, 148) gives 176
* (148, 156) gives 228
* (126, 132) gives 263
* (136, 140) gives 206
